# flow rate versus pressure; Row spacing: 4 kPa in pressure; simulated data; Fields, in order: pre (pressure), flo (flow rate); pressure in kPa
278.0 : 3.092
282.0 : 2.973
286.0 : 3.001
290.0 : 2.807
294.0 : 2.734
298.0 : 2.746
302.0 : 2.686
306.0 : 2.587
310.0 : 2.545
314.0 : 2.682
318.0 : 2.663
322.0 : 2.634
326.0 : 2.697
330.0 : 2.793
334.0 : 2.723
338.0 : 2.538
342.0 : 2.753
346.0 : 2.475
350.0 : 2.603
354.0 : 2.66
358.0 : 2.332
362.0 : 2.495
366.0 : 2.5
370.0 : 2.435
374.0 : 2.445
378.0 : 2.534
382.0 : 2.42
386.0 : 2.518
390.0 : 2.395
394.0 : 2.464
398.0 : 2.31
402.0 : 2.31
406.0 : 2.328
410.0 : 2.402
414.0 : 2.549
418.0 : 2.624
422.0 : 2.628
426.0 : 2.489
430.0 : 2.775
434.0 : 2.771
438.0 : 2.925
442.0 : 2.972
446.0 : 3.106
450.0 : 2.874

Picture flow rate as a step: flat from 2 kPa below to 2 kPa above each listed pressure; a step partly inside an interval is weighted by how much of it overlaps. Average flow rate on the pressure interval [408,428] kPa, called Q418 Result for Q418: 2.54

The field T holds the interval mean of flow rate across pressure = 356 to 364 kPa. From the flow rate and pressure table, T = 2.41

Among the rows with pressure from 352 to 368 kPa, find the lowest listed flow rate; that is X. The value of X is 2.332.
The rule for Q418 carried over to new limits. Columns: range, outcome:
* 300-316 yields 2.62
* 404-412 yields 2.37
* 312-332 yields 2.69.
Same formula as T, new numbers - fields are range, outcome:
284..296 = 2.85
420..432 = 2.63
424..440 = 2.74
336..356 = 2.61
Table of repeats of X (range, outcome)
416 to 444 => 2.489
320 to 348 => 2.475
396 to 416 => 2.31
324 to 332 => 2.697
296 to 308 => 2.587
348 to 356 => 2.603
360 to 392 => 2.395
